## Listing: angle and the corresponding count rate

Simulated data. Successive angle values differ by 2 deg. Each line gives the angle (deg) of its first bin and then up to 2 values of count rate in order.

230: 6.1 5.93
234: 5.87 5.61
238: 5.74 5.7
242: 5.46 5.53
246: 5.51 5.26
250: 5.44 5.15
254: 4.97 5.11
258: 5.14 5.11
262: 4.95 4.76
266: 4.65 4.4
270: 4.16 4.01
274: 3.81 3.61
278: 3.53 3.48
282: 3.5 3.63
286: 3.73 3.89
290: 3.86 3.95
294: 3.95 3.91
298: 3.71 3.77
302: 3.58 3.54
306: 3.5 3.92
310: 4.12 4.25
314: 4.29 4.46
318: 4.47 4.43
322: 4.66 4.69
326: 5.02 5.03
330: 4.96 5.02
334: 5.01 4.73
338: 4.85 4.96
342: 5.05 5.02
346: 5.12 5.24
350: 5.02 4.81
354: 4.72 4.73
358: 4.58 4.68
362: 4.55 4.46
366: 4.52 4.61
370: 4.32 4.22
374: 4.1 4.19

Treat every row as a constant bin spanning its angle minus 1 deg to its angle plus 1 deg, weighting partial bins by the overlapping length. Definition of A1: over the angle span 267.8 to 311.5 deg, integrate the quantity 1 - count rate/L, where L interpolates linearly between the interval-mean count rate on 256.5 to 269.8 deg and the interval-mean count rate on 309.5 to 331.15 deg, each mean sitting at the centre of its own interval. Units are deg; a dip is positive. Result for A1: 8.5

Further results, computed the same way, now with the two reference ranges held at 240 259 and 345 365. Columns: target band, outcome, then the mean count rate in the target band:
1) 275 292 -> 4.9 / 3.67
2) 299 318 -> 4.0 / 3.96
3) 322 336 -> 0.0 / 4.92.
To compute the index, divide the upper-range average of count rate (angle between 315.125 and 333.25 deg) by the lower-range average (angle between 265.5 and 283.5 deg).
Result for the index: 1.23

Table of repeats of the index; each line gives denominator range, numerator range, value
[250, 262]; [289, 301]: 0.75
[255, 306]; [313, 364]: 1.18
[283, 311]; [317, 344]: 1.28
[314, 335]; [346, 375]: 0.97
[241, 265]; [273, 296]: 0.72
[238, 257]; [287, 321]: 0.74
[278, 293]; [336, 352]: 1.35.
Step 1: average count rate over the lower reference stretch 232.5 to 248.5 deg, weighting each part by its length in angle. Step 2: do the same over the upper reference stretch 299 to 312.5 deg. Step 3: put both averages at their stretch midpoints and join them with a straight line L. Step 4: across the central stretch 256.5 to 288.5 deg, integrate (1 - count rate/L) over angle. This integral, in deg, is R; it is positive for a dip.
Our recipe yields 3.9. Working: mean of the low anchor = 5.61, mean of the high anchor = 3.8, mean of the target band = 4.17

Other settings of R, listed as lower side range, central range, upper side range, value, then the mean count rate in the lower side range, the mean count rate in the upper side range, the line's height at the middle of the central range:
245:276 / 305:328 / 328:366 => 2.2 deg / 4.79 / 4.86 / 4.83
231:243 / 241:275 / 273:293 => -0.7 deg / 5.72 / 3.7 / 4.8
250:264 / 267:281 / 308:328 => 3.0 deg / 5.08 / 4.49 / 4.91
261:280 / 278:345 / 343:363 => 3.9 deg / 4.17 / 4.85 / 4.51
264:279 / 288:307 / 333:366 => 2.5 deg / 4.07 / 4.84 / 4.33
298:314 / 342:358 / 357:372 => -2.2 deg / 3.83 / 4.51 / 4.34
